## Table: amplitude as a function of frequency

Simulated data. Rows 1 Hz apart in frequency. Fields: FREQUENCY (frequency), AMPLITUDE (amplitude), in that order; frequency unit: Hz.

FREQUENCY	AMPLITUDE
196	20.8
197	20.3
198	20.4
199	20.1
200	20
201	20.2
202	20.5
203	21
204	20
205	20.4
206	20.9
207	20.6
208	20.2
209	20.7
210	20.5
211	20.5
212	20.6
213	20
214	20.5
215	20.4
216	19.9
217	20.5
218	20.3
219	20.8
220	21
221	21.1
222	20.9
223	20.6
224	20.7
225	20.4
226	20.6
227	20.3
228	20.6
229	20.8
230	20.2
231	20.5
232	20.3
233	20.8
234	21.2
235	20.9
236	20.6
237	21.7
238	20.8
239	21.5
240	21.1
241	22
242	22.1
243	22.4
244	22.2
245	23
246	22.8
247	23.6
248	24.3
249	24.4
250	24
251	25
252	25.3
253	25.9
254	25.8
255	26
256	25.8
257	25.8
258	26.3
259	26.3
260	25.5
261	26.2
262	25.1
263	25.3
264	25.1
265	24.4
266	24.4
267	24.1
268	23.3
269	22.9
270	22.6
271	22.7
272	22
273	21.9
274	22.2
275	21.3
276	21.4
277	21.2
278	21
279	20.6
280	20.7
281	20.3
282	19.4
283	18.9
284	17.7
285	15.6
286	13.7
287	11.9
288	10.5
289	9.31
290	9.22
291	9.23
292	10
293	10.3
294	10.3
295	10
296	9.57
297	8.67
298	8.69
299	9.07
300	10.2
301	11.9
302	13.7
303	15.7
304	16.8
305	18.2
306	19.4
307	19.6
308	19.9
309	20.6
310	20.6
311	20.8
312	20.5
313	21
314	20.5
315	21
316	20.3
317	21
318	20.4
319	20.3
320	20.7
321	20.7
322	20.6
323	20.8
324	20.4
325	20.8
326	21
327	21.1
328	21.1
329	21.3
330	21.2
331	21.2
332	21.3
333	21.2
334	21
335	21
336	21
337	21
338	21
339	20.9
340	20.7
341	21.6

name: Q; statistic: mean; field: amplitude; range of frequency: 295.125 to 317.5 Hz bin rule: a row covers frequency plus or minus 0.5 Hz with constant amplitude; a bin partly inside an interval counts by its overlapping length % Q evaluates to 16.6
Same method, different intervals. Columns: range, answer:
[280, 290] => 15.2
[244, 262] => 25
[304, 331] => 20.5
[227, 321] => 19.8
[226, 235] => 20.6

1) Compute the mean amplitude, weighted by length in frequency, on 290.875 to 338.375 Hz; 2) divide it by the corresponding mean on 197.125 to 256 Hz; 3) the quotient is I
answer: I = 0.83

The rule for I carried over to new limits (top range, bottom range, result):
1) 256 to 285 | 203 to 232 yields 1.11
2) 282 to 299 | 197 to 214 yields 0.57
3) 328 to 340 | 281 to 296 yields 1.66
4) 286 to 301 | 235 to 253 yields 0.44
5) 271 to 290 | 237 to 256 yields 0.77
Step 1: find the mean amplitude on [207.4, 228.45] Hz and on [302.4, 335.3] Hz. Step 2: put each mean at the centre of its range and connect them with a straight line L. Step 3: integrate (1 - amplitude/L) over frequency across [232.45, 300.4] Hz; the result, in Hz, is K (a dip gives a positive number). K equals 1.5 Hz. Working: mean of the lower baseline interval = 20.5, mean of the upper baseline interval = 20.3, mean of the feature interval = 20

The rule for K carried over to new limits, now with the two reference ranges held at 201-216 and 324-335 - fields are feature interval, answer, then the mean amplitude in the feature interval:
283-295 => 5.2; 11.9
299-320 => 2.5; 18.4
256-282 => -3.1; 23.3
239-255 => -2.3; 23.6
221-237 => -0.1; 20.7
